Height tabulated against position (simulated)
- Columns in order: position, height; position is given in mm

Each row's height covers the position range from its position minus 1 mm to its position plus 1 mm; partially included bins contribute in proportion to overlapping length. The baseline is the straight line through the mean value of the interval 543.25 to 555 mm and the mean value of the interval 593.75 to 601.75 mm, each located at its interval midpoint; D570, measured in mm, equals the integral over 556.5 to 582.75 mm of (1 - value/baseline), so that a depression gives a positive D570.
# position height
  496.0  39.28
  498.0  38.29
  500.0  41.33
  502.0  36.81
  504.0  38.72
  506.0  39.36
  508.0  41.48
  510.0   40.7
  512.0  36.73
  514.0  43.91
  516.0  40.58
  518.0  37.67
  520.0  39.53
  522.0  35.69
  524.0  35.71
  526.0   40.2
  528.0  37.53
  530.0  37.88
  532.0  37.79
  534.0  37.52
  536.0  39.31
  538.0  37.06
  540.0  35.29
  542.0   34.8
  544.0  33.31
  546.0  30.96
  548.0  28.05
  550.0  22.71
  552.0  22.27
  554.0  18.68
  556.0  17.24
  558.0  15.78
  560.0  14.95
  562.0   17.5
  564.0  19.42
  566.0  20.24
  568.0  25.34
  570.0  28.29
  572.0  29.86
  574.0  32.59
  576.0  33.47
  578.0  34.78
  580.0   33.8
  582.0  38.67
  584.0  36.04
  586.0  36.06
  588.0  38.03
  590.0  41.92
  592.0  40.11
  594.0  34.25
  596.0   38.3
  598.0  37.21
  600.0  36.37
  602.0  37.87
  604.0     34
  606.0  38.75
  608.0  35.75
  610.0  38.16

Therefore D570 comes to 4.0 mm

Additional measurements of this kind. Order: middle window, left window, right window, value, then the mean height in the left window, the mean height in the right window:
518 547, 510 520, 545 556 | -4.55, 39.8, 23.9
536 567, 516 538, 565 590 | 9.23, 38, 32.7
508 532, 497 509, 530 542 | -0.35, 39.3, 37.2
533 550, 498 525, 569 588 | 1.37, 39.1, 34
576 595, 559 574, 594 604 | -3.67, 22.9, 36.8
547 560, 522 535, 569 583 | 5.51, 37.6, 33.1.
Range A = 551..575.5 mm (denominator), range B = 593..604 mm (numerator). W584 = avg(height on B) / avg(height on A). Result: 1.7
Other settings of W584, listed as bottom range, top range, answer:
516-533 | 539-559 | 0.68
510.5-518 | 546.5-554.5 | 0.59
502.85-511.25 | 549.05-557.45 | 0.50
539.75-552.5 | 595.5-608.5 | 1.25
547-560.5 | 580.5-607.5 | 1.86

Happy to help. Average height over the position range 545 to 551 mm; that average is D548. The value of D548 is 27.2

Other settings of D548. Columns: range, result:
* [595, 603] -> 37.4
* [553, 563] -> 16.8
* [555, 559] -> 16.5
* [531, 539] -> 37.9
